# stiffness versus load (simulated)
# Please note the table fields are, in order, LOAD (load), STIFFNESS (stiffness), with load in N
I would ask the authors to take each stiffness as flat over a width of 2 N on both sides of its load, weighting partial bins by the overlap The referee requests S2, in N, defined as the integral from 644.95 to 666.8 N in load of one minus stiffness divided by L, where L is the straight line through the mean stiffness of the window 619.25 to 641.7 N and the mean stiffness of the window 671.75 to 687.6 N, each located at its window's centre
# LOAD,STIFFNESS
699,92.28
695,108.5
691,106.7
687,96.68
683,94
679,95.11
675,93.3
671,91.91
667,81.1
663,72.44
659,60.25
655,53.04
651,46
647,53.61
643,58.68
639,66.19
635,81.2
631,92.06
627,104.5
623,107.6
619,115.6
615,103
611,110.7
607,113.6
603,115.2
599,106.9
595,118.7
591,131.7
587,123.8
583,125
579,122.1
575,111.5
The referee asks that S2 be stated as 7.97 N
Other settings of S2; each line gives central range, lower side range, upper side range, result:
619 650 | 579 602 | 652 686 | 5.39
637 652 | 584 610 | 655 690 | 6.23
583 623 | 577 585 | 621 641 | -2.50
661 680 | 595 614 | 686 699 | 3.37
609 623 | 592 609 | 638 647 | -2.31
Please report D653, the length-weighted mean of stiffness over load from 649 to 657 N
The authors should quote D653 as 49.5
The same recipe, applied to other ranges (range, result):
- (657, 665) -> 66.3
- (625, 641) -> 86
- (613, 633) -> 105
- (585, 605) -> 119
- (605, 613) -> 112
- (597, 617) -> 110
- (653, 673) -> 71.7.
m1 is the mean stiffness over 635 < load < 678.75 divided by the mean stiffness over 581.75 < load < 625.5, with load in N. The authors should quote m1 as 0.60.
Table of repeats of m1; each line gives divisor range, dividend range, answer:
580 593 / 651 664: 0.46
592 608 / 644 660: 0.46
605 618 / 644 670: 0.57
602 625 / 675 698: 0.90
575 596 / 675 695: 0.80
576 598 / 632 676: 0.56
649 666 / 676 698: 1.68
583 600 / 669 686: 0.77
